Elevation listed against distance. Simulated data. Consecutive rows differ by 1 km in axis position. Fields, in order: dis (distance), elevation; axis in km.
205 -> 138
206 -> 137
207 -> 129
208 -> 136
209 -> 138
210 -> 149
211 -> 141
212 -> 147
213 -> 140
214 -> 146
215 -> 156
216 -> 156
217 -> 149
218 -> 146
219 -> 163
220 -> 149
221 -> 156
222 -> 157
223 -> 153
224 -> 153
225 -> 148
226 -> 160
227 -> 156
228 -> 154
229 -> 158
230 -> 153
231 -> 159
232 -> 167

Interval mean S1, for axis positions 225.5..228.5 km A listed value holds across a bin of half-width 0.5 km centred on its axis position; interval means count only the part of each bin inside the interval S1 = 157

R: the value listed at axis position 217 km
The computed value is 149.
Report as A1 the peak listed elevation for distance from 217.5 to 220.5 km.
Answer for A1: 163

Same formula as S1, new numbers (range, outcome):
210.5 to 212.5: 144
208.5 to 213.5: 143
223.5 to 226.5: 154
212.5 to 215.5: 147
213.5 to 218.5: 151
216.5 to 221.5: 153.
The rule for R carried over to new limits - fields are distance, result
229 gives 158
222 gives 157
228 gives 154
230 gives 153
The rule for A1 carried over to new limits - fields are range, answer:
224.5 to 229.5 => 160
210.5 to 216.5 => 156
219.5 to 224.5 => 157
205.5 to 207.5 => 137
